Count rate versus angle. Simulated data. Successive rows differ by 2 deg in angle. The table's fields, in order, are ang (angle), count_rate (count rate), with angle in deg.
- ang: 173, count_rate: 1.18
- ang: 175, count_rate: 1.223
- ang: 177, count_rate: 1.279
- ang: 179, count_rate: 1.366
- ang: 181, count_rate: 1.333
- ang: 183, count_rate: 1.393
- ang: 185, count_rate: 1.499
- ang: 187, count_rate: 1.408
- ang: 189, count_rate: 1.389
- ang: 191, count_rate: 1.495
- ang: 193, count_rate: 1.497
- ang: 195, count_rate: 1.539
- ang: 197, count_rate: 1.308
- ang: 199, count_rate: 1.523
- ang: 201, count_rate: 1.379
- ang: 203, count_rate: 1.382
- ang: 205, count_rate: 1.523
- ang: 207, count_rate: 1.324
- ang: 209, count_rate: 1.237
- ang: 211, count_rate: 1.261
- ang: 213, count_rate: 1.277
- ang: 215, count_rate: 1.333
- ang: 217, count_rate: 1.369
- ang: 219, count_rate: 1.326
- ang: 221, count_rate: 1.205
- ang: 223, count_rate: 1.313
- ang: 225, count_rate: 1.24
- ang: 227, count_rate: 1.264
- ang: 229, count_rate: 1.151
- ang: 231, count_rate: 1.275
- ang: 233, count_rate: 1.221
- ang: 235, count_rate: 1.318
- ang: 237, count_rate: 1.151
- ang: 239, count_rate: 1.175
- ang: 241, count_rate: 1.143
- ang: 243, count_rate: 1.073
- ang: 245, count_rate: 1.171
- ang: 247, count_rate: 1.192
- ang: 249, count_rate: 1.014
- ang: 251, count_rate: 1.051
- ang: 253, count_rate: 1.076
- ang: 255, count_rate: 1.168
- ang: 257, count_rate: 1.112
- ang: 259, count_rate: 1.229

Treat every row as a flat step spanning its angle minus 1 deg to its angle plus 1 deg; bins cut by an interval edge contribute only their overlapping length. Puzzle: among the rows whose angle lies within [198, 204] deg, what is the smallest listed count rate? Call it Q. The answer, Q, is 1.379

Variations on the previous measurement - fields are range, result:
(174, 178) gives 1.223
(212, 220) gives 1.277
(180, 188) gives 1.333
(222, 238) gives 1.151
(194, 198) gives 1.308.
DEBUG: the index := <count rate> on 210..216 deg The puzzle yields 1.29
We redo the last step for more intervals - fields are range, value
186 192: 1.43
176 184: 1.34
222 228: 1.27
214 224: 1.31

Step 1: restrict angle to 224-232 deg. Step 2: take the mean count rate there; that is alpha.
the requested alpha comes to 1.23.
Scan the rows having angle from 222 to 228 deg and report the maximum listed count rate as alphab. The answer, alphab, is 1.313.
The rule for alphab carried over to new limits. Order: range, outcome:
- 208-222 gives 1.369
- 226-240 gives 1.318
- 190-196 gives 1.539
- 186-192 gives 1.495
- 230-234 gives 1.275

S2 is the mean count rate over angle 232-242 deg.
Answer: 1.2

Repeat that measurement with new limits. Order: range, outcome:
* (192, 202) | 1.45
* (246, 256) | 1.1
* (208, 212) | 1.25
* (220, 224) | 1.26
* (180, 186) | 1.41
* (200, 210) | 1.37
